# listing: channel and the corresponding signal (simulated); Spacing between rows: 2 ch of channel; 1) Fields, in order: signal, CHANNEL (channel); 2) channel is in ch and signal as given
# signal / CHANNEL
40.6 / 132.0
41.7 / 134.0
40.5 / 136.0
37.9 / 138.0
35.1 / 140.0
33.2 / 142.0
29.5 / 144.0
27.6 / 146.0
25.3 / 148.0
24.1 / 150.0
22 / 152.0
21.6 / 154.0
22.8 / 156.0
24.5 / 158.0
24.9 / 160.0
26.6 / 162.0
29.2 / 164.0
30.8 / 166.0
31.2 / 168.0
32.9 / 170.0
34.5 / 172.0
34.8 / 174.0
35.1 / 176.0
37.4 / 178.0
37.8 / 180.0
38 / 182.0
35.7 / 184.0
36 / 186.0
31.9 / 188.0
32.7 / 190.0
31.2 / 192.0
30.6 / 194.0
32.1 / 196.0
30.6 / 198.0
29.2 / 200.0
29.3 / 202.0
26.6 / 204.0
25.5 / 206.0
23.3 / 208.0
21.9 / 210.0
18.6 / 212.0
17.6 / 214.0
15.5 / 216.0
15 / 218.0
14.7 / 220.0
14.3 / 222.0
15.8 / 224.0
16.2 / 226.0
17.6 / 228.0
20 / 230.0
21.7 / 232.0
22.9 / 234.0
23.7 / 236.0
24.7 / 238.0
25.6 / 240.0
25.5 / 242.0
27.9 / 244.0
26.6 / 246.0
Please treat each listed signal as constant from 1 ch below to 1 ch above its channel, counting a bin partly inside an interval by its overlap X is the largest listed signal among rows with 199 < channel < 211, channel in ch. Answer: 29.3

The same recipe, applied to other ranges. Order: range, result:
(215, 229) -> 17.6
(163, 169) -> 31.2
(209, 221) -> 21.9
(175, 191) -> 38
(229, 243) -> 25.6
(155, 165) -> 29.2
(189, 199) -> 32.7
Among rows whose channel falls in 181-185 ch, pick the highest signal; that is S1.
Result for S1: 38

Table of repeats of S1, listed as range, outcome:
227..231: 20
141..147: 33.2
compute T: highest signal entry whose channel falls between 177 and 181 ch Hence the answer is 37.8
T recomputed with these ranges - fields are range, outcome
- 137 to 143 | 37.9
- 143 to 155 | 29.5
